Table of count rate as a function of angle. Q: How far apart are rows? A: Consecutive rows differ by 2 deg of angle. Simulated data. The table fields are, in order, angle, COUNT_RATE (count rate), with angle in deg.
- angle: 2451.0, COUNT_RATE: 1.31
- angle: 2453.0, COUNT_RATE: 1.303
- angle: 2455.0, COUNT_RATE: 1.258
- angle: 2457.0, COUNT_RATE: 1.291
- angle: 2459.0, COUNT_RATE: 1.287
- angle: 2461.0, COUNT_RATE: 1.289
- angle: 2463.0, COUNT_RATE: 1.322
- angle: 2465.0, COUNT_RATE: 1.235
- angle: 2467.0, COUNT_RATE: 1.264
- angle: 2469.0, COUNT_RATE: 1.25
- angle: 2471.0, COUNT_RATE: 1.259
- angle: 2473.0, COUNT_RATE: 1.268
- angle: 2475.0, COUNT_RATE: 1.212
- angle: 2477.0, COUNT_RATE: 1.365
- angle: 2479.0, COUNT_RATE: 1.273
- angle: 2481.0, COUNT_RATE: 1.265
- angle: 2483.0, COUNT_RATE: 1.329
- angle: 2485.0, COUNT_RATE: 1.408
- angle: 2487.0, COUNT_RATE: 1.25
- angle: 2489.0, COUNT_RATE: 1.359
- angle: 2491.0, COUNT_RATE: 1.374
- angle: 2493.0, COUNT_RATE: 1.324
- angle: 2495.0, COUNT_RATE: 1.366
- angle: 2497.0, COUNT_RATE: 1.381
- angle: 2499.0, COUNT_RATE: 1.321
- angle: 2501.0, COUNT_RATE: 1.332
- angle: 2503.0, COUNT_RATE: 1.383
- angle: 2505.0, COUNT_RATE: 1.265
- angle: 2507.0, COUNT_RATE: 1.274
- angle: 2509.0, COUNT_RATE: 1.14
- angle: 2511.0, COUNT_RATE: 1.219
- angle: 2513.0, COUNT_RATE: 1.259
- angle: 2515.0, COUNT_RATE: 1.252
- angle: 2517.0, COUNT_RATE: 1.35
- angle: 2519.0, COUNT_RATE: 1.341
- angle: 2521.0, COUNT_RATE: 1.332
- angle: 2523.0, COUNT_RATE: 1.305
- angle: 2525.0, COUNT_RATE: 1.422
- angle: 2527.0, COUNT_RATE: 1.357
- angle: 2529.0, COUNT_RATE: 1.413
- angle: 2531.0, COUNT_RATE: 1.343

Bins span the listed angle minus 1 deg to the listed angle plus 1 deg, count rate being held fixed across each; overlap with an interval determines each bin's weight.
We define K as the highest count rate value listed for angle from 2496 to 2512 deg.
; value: 1.383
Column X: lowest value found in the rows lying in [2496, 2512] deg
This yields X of 1.14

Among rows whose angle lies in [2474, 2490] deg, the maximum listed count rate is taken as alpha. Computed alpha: 1.408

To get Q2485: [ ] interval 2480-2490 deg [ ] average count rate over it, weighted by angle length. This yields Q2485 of 1.32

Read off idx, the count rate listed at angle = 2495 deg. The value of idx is 1.366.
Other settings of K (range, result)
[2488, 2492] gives 1.374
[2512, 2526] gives 1.422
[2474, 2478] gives 1.365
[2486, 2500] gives 1.381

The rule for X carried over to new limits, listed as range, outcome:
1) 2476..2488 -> 1.25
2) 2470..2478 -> 1.212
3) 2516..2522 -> 1.332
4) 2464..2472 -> 1.235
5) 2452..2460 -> 1.258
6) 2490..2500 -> 1.321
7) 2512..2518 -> 1.252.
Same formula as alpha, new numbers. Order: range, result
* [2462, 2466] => 1.322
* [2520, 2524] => 1.332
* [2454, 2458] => 1.291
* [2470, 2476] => 1.268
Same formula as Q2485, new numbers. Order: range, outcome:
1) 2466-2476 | 1.25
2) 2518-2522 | 1.34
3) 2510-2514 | 1.24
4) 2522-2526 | 1.36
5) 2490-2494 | 1.35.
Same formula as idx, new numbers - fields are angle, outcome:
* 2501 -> 1.332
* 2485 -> 1.408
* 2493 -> 1.324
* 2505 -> 1.265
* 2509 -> 1.14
